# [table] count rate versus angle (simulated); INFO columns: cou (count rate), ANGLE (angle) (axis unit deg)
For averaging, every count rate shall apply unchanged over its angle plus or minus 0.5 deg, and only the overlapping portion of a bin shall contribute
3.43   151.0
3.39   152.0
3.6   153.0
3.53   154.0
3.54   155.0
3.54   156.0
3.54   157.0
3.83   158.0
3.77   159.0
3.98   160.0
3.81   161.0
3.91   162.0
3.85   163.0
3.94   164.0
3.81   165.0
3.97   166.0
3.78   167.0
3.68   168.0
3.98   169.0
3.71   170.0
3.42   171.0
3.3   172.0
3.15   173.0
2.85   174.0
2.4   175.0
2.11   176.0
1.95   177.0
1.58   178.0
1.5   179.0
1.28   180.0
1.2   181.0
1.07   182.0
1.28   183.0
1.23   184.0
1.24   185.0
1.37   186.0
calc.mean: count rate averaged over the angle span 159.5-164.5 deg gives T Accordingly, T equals 3.9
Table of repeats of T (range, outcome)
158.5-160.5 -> 3.88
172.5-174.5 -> 3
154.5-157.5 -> 3.54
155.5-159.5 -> 3.67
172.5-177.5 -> 2.49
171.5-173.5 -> 3.22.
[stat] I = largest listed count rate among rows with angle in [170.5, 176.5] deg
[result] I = 3.42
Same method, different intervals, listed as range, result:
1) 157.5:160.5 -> 3.98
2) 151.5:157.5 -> 3.6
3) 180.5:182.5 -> 1.2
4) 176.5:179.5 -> 1.95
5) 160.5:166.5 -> 3.97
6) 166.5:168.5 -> 3.78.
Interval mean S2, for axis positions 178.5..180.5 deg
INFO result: 1.39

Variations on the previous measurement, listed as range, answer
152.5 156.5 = 3.55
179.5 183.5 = 1.21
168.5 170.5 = 3.84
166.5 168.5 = 3.73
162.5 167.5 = 3.87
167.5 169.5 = 3.83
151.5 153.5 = 3.5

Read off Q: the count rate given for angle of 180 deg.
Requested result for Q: 1.28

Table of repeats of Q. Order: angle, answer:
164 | 3.94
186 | 1.37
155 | 3.54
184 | 1.23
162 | 3.91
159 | 3.77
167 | 3.78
